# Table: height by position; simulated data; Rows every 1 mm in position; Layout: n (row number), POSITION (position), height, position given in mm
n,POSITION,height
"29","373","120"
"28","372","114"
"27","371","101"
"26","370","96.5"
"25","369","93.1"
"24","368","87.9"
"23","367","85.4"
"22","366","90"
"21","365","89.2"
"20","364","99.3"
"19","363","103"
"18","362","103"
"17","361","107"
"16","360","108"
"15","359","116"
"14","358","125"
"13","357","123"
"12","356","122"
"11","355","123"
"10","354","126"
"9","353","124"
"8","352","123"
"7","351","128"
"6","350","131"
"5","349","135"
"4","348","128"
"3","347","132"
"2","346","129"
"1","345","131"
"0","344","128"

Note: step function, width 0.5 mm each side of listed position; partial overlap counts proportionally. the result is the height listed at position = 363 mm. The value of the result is 103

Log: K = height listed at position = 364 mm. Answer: 99.3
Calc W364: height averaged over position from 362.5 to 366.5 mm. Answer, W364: 95.4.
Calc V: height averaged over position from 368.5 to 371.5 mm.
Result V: 96.9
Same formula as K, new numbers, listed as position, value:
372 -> 114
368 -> 87.9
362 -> 103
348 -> 128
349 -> 135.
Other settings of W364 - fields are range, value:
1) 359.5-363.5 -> 105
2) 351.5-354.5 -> 124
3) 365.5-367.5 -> 87.7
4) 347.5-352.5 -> 129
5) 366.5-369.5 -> 88.8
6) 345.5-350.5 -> 131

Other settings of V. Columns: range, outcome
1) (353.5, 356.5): 124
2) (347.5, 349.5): 132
